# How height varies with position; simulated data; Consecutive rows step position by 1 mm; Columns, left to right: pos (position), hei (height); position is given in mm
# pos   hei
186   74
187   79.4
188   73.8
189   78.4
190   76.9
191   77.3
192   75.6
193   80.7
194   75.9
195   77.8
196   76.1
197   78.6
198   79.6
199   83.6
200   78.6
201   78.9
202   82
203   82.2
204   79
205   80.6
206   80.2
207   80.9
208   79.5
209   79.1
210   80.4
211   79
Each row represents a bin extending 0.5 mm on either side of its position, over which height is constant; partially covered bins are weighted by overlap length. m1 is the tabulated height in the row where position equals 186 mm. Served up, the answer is 74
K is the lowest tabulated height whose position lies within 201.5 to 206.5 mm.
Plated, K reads 79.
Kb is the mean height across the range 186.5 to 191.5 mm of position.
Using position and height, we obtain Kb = 77.2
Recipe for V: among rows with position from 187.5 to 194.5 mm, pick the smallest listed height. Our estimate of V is 73.8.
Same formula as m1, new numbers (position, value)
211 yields 79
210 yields 80.4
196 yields 76.1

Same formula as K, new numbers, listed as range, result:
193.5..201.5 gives 75.9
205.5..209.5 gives 79.1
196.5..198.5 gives 78.6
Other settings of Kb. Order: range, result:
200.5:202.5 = 80.5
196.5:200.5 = 80.1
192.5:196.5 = 77.6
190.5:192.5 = 76.4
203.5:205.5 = 79.8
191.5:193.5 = 78.2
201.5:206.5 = 80.8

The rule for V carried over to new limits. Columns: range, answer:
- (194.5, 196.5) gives 76.1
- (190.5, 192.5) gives 75.6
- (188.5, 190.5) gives 76.9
